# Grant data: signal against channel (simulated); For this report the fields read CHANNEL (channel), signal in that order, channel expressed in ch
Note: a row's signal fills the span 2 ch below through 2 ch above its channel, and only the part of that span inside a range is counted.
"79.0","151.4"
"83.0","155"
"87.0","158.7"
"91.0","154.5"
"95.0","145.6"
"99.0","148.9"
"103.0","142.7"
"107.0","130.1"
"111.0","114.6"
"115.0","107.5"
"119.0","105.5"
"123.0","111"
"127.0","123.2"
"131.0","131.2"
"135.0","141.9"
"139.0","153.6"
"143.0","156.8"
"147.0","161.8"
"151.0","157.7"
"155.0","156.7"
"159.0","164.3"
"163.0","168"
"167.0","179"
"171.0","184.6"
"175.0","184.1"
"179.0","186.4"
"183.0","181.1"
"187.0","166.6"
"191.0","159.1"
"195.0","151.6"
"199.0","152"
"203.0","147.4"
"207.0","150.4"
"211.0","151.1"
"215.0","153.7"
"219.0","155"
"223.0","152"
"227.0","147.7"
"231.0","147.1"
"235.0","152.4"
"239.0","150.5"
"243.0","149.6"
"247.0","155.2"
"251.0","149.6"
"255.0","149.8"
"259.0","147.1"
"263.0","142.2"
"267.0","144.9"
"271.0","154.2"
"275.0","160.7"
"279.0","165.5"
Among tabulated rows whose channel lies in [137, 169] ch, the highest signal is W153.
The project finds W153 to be 179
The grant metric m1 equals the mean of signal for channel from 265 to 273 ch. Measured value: 150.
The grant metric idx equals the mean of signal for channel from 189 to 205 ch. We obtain 153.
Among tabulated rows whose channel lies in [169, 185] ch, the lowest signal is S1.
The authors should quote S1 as 181.1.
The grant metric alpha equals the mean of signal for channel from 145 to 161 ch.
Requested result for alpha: 160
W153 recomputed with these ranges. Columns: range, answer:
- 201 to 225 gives 155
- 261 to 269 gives 144.9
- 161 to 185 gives 186.4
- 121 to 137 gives 141.9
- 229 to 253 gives 155.2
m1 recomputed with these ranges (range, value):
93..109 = 142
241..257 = 151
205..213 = 151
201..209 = 149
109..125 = 110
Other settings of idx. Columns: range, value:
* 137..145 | 155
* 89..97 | 150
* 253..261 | 148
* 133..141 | 148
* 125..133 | 127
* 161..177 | 179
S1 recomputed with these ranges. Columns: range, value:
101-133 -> 105.5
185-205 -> 147.4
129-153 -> 131.2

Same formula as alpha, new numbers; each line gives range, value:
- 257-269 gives 145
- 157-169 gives 170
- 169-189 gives 181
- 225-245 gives 149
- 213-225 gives 154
